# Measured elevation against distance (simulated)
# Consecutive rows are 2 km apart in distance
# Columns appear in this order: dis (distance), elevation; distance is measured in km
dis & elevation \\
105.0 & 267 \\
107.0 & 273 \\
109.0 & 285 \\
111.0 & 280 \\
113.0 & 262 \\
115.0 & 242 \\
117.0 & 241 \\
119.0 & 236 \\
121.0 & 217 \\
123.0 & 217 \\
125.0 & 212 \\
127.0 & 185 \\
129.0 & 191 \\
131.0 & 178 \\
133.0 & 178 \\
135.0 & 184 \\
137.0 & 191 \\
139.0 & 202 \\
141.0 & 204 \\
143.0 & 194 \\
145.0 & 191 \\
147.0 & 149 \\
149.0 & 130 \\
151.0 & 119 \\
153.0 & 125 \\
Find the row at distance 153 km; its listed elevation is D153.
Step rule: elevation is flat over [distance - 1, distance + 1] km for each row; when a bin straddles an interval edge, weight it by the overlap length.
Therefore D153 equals 125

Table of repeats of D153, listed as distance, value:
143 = 194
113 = 262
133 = 178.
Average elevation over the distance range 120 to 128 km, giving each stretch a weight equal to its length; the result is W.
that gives 208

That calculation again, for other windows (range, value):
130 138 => 183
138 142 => 203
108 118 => 262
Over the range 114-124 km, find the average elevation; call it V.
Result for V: 231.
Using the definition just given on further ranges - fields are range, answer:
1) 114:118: 242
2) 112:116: 252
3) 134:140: 192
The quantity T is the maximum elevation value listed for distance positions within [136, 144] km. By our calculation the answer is 204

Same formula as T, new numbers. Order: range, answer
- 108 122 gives 285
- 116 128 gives 241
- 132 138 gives 191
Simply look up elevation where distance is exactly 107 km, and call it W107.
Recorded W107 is 273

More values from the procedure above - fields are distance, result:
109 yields 285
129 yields 191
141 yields 204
